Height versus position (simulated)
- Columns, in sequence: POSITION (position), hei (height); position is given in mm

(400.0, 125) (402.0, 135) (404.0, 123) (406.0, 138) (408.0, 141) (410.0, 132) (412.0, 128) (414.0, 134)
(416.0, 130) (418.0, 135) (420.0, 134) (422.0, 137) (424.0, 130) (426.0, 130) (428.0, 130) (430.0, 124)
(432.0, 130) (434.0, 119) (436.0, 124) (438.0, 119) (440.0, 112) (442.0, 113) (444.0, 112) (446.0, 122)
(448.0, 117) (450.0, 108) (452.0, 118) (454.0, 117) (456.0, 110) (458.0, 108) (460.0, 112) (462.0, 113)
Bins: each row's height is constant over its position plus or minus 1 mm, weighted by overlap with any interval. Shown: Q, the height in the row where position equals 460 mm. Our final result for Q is 112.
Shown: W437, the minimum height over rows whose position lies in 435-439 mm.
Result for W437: 119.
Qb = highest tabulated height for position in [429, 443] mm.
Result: 130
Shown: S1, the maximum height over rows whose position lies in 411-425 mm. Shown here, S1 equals 137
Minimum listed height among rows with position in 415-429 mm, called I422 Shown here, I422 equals 130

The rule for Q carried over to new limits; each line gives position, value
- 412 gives 128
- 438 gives 119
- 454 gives 117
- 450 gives 108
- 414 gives 134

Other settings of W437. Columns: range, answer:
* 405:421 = 128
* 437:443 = 112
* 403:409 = 123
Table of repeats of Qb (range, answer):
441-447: 122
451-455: 118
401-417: 141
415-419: 135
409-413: 132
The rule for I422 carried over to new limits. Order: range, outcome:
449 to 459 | 108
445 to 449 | 117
